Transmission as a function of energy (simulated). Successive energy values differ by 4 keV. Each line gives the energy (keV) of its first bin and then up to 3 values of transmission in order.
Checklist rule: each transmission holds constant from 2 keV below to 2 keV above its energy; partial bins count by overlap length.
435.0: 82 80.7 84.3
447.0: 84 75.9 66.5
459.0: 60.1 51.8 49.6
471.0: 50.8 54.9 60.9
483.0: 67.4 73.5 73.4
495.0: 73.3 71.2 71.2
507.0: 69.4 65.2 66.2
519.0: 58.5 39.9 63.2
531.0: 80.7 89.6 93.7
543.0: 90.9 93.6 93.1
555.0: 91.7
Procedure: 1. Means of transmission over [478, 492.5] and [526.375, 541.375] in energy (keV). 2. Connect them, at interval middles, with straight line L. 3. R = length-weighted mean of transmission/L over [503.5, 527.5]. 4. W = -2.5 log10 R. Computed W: 0.268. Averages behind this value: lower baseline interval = 69.2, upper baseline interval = 83.7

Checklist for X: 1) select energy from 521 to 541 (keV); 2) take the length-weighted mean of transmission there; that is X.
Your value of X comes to 73.4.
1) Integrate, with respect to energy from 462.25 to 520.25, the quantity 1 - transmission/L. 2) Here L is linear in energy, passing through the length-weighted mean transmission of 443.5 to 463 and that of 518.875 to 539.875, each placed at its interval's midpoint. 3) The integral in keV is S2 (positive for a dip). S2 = 5.4 keV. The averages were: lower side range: 70.6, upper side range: 70.8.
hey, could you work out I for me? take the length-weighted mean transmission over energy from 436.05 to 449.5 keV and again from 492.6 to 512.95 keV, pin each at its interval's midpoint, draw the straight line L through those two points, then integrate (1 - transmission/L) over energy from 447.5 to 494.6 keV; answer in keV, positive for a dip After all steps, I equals 8.2 keV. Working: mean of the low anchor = 82.7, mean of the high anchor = 70.1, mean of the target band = 63.3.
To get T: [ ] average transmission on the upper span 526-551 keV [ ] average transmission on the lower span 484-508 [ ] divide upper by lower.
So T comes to 1.21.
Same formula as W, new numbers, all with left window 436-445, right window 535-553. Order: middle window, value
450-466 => 0.332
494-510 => 0.241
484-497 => 0.195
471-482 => 0.437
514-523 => 0.497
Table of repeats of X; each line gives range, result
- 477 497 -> 69.7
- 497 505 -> 71.2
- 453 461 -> 63.3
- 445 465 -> 67.7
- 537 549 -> 92.7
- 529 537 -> 85.2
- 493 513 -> 70.1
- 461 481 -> 53.6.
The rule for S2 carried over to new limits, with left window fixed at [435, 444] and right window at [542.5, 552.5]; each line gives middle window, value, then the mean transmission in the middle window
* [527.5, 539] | 1.0 keV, 83.8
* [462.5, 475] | 5.0 keV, 51.3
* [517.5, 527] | 4.1 keV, 51.7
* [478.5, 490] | 2.4 keV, 68.6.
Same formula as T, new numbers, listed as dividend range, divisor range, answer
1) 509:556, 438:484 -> 1.18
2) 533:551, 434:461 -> 1.21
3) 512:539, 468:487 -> 1.15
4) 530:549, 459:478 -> 1.70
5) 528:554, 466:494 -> 1.43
